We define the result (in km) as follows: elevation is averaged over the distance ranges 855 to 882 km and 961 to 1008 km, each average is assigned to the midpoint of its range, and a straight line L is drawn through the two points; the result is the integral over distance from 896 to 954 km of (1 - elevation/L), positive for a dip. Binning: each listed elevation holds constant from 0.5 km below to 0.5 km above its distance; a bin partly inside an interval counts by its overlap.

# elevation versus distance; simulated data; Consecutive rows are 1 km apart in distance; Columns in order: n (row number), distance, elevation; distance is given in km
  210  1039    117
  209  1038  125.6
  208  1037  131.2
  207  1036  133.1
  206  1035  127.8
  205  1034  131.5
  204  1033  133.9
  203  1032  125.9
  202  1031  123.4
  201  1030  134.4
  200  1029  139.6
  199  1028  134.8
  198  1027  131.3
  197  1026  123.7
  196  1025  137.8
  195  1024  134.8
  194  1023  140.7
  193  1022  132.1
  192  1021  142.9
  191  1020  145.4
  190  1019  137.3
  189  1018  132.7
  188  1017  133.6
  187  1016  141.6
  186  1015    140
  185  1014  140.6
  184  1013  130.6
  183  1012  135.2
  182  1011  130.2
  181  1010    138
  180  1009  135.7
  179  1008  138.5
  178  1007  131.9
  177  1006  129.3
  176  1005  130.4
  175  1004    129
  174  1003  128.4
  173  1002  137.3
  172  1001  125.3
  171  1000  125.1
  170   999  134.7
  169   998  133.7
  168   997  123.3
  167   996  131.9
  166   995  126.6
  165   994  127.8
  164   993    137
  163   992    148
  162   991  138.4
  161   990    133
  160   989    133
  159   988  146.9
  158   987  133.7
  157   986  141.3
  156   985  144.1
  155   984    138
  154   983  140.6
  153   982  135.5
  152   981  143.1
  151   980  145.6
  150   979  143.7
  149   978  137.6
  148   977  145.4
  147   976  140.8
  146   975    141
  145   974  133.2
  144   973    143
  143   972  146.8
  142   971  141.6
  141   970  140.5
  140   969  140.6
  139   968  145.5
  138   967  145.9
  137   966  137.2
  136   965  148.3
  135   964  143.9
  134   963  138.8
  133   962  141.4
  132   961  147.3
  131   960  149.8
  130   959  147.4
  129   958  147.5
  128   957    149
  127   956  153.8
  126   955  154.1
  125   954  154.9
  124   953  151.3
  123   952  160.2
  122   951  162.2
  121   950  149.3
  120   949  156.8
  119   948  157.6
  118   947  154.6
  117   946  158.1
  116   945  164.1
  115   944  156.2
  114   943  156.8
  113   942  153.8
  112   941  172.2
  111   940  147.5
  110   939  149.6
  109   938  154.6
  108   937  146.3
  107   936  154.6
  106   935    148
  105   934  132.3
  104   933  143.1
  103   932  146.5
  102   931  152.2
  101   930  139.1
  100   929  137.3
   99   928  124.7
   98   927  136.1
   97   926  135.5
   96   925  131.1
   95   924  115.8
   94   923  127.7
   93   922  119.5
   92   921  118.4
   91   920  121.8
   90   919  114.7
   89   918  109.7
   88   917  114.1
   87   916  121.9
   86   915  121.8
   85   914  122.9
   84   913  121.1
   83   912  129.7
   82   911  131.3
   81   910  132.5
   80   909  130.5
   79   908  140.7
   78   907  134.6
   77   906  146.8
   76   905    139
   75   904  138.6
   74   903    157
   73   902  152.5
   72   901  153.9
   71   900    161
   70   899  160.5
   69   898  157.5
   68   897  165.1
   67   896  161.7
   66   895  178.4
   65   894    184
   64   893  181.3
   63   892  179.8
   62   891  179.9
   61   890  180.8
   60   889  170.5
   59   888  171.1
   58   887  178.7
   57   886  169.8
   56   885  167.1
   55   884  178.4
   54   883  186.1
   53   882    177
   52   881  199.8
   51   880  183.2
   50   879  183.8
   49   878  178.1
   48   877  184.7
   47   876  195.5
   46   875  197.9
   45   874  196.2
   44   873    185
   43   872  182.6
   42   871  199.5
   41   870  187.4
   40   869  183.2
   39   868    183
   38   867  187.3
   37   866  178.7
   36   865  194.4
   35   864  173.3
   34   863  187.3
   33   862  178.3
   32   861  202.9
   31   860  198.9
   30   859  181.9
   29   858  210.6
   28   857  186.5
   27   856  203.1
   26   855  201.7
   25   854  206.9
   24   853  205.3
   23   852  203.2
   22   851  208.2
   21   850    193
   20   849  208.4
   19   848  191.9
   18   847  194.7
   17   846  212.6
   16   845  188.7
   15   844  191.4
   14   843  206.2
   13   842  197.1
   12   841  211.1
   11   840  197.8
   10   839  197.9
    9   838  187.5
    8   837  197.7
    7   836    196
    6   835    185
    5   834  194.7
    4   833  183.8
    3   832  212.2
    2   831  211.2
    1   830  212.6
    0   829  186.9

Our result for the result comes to 7.56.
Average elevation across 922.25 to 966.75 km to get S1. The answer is 147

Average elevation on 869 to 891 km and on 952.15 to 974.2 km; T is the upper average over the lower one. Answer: 0.80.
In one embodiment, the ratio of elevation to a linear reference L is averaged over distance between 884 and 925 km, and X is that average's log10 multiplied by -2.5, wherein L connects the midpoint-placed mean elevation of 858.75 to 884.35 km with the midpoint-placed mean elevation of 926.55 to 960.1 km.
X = 0.17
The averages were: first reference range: 187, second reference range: 151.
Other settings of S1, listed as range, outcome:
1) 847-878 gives 193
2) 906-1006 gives 140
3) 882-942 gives 147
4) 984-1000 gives 135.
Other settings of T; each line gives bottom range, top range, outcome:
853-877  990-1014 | 0.69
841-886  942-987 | 0.77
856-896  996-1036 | 0.72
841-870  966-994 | 0.72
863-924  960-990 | 0.88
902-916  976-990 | 1.04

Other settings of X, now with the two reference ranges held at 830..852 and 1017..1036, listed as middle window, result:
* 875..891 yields 0.020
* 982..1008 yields 0.085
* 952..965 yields 0.064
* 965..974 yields 0.084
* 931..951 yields 0.074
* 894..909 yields 0.158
